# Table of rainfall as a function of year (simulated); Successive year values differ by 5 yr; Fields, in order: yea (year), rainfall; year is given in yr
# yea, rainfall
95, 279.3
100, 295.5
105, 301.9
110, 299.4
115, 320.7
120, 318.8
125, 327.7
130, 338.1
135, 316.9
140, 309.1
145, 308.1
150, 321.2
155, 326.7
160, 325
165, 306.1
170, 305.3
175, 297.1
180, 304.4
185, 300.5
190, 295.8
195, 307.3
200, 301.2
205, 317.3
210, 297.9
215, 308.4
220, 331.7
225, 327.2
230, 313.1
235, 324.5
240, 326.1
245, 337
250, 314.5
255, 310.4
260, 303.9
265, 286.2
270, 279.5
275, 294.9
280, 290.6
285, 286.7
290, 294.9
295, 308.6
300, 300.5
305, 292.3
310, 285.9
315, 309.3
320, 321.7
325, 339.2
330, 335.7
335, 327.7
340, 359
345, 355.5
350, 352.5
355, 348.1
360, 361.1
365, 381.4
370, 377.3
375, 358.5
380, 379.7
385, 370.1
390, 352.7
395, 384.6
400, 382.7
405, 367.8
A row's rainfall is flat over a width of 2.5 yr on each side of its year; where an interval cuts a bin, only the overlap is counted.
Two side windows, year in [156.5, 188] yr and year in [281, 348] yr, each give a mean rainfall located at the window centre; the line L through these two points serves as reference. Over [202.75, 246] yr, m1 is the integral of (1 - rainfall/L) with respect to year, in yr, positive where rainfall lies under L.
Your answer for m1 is -1.3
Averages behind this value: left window 307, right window 316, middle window 320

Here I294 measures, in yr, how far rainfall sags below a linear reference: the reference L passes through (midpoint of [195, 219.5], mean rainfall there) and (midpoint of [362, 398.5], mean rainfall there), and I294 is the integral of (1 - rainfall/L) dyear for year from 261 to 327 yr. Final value 8.03 yr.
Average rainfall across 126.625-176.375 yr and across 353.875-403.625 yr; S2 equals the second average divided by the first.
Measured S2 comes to 1.2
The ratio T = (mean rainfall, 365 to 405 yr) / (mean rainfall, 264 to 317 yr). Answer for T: 1.27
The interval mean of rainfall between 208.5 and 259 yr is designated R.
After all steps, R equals 319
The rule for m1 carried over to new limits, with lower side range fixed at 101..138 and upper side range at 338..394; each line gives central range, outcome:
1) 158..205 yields 3.33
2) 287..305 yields 2.61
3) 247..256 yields 0.73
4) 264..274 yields 1.77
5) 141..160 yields 0.23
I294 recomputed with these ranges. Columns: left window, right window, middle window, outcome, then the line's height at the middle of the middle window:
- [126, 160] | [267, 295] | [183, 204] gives 0.50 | 310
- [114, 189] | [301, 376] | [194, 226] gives 0.96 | 322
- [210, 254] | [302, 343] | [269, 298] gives 2.52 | 321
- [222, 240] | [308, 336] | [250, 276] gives 2.01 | 322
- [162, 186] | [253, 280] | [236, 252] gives -1.60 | 296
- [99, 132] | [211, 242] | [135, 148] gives 0.23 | 316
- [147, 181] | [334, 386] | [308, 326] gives 1.96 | 351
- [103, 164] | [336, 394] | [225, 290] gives 6.78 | 342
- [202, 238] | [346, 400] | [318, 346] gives 1.14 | 354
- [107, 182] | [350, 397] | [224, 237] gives 0.53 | 335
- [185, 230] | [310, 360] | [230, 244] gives -0.34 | 317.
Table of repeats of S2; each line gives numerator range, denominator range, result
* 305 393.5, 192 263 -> 1.10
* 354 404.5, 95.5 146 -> 1.18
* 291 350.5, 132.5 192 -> 1.04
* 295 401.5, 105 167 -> 1.09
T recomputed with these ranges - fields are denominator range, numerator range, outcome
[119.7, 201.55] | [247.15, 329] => 0.97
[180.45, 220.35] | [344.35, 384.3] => 1.19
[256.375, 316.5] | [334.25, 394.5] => 1.23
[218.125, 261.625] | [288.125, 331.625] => 0.96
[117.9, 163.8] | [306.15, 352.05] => 1.03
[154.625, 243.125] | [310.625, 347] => 1.07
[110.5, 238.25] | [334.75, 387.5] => 1.15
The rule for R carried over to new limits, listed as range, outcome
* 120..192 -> 313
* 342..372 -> 362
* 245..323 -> 300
